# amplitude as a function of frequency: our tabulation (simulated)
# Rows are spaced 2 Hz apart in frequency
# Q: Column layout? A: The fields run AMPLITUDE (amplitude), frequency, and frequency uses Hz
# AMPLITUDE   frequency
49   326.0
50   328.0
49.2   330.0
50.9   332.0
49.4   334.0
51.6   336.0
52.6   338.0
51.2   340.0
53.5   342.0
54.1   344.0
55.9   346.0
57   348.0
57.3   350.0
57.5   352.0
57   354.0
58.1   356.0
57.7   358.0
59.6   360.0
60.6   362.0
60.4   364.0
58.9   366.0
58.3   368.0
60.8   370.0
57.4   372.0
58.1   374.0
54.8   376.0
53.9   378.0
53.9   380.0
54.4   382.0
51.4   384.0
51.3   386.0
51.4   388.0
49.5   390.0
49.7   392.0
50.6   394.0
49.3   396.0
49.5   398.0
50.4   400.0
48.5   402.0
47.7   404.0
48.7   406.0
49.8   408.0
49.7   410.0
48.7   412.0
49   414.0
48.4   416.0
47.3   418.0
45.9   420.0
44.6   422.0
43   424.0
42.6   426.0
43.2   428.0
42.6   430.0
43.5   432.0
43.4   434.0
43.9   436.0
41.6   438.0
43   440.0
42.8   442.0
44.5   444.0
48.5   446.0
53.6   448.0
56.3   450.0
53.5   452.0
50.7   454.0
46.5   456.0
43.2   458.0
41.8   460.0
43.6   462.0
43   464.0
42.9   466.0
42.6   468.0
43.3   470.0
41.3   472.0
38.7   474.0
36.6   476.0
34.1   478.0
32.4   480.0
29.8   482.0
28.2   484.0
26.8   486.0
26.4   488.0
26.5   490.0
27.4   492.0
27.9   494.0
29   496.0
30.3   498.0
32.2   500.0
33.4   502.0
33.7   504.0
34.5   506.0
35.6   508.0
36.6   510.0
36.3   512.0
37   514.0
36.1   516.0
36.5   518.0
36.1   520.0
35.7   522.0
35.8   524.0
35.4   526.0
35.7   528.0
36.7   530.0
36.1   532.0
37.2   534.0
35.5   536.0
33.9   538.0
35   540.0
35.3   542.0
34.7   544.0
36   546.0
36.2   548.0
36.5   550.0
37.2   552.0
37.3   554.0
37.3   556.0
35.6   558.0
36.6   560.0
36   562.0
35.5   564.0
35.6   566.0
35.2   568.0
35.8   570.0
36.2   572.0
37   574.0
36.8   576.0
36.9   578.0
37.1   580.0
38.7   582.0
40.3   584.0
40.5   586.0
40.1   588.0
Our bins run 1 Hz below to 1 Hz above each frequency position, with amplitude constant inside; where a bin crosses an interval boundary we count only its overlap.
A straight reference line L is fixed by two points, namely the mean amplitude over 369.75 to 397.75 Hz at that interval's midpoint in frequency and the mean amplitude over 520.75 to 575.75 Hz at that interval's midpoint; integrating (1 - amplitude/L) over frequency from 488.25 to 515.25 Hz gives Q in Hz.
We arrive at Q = 5.6 Hz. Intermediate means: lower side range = 53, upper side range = 36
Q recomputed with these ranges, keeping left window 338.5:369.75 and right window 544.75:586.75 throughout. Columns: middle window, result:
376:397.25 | 0.9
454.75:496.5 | 8.9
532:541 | 0.9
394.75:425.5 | 2.3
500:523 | 3.6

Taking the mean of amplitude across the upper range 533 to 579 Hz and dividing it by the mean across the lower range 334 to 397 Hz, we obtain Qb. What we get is 0.66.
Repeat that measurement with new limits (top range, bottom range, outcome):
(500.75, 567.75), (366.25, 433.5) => 0.72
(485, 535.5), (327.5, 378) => 0.60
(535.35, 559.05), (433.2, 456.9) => 0.76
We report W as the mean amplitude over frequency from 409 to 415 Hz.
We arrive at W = 49.1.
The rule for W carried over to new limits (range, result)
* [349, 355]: 57.3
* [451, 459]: 48.5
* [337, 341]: 51.9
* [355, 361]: 58.5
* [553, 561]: 36.7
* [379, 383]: 54.1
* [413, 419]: 48.2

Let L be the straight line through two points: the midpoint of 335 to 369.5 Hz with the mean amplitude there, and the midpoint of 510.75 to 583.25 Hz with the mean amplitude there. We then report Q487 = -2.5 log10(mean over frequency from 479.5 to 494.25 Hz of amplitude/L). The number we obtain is 0.45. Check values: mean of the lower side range 56.6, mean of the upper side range 36.2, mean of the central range 28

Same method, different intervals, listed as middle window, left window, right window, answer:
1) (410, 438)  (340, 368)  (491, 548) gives 0.06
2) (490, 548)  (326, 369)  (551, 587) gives 0.19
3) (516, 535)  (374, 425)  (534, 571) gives 0.06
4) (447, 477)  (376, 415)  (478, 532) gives -0.14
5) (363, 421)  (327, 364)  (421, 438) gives -0.08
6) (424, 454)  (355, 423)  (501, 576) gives 0.02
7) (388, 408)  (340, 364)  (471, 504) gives -0.03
